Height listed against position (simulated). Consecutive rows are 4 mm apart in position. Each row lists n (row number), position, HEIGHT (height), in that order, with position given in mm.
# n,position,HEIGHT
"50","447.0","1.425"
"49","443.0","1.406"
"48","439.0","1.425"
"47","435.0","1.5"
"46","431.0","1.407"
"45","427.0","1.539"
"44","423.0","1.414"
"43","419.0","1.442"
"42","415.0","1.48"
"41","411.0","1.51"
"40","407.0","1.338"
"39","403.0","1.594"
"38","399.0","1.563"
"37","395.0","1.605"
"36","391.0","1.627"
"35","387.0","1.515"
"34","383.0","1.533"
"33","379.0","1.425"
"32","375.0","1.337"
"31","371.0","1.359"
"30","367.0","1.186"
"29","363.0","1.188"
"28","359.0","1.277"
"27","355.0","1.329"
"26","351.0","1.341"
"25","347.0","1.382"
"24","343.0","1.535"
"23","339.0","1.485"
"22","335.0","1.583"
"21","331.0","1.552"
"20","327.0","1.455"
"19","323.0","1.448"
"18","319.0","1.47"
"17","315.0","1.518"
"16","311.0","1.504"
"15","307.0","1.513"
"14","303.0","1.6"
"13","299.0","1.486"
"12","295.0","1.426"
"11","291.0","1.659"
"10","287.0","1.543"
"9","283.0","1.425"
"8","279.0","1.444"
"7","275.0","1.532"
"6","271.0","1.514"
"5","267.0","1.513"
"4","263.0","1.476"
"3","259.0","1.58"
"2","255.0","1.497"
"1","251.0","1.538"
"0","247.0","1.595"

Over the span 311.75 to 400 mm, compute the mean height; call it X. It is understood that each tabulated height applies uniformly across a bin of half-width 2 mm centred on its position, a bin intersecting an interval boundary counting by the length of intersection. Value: 1.44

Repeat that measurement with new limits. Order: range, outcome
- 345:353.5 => 1.36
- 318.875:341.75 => 1.5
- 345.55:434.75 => 1.43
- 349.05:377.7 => 1.29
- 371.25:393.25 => 1.48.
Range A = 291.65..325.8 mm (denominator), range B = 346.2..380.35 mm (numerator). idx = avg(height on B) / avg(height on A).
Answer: 0.87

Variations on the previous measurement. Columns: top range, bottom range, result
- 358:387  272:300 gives 0.89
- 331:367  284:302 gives 0.91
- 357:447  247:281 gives 0.95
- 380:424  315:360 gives 1.04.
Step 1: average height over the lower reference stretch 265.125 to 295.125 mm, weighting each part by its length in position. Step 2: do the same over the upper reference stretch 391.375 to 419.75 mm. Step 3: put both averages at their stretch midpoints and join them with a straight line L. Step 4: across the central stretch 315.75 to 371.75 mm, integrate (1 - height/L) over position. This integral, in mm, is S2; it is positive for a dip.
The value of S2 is 4.1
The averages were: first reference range 1.51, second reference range 1.51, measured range 1.4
